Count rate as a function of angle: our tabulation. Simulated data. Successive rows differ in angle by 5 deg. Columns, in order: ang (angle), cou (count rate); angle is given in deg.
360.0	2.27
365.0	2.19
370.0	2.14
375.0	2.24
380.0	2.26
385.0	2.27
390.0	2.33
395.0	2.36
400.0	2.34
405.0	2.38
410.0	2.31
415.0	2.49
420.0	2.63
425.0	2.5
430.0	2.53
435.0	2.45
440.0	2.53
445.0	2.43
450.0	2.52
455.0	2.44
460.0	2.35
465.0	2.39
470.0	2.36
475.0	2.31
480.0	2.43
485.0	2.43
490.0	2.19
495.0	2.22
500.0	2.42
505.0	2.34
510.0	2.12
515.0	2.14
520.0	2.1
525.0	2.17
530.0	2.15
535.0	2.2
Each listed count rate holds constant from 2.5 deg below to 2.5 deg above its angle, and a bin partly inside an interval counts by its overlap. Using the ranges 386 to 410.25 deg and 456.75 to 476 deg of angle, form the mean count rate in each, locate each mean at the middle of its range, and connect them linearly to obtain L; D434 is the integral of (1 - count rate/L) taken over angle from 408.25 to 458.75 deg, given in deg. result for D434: -2.8 deg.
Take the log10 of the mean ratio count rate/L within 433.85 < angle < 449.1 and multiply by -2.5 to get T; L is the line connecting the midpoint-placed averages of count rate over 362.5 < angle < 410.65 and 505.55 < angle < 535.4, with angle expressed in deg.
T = -0.11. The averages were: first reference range 2.28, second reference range 2.16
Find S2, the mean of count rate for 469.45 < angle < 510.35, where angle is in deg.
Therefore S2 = 2.32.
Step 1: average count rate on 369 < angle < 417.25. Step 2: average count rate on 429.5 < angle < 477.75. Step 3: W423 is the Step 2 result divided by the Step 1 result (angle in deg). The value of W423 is 1.05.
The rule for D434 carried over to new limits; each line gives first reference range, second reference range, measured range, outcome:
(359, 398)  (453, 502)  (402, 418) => -0.78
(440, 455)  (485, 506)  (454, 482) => 0.33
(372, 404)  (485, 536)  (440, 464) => -1.97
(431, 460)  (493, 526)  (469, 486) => -0.28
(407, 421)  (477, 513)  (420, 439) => -0.68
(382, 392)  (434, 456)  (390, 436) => -1.13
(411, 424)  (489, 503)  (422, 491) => -0.52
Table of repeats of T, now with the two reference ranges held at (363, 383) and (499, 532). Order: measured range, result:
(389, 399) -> -0.066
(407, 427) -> -0.127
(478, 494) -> -0.065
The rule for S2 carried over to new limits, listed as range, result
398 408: 2.36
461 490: 2.37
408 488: 2.44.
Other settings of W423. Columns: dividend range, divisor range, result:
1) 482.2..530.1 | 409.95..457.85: 0.90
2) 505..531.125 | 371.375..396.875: 0.94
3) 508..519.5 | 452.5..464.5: 0.89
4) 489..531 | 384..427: 0.92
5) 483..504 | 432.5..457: 0.94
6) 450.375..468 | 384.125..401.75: 1.03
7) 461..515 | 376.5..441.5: 0.96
